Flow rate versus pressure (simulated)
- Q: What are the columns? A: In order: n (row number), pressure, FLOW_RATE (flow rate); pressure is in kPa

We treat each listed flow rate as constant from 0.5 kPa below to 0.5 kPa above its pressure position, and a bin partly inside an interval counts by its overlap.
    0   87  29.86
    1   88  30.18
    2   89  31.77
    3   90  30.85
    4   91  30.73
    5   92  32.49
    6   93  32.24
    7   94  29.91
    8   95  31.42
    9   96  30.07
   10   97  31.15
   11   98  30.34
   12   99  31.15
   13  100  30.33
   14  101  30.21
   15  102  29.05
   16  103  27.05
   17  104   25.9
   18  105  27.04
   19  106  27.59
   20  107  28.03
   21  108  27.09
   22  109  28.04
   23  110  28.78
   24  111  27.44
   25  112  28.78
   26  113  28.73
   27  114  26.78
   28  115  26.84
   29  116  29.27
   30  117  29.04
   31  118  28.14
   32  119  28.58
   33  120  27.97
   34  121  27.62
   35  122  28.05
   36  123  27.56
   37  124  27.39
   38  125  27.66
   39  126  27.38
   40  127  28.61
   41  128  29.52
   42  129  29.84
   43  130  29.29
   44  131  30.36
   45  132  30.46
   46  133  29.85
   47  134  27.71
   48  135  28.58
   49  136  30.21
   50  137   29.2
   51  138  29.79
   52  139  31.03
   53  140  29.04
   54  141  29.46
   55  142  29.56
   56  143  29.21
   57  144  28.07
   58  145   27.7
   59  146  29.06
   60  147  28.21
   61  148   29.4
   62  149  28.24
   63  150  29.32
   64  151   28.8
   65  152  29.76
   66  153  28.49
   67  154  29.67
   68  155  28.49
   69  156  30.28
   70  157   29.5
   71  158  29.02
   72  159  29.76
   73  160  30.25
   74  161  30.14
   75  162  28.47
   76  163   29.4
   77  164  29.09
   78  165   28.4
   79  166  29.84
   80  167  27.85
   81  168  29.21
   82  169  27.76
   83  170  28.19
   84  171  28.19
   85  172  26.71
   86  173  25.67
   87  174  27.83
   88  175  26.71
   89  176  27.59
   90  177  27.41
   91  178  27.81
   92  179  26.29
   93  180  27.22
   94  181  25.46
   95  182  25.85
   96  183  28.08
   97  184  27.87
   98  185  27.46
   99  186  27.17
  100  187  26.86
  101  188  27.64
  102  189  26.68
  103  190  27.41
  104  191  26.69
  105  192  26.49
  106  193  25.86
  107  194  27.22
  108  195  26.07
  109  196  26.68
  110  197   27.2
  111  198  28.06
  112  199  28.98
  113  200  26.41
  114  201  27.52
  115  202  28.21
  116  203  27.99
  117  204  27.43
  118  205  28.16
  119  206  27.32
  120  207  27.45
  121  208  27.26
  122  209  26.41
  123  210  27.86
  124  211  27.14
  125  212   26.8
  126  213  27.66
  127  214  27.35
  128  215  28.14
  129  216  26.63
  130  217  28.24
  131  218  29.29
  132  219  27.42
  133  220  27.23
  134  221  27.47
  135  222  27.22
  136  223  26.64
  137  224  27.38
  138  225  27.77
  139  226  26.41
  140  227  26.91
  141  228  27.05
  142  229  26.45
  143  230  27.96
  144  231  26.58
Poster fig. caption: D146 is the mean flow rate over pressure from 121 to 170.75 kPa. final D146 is 29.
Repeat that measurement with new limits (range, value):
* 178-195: 26.9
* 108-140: 28.6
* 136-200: 28.2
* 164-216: 27.4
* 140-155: 28.9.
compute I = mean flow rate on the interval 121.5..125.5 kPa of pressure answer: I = 27.7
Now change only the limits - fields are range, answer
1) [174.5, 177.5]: 27.2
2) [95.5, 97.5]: 30.6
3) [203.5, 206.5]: 27.6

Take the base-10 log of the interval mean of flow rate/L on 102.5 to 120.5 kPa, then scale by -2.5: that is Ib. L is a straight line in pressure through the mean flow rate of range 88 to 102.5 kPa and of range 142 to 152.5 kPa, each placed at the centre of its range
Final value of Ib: 0.088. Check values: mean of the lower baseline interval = 30.8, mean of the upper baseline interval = 28.8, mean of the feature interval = 27.8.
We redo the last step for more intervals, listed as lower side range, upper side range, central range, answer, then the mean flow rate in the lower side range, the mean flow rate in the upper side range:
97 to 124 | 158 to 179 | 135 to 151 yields -0.03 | 28.3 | 28.3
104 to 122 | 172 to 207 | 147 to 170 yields -0.06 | 27.9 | 27.2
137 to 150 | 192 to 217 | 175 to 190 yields 0.03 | 29.1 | 27.3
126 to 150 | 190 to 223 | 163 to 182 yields 0.03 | 29.2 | 27.4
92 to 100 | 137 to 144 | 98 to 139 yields 0.06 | 31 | 29.5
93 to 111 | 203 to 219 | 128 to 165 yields -0.03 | 29.1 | 27.6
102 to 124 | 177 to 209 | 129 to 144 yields -0.07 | 27.8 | 27.2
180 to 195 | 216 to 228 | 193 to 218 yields -0.01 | 26.9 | 27.4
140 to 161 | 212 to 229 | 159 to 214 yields 0.03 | 29.1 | 27.4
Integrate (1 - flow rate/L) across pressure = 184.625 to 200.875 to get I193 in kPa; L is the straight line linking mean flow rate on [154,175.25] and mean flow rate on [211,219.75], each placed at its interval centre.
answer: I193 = 0.6 kPa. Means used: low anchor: 28.7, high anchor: 27.6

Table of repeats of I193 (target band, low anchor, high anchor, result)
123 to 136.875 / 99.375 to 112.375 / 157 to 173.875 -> -0.30 kPa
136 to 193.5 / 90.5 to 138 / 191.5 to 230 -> -0.36 kPa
